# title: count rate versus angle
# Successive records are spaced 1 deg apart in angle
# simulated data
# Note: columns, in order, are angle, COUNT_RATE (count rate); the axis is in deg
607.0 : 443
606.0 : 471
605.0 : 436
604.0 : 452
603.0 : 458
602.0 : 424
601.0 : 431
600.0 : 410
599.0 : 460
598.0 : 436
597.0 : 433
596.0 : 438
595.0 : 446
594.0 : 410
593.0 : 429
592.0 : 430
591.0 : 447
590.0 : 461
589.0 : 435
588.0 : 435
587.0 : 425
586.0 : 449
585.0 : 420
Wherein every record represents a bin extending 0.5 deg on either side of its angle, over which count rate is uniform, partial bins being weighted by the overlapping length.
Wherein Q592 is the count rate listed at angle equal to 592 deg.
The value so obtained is 430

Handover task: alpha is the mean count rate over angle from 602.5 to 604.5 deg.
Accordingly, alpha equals 455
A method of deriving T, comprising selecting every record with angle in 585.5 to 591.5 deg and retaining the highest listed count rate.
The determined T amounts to 461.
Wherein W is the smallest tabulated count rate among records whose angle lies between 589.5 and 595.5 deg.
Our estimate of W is 410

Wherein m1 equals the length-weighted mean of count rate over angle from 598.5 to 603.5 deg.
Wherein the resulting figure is 437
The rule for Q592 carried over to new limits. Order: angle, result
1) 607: 443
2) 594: 410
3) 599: 460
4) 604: 452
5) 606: 471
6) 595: 446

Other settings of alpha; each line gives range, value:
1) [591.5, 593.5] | 430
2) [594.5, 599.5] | 443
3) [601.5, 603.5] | 441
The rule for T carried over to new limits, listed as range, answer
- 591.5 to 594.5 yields 430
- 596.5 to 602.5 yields 460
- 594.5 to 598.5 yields 446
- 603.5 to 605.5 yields 452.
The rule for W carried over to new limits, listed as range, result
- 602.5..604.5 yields 452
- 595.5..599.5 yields 433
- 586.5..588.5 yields 425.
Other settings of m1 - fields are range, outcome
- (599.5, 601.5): 420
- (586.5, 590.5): 439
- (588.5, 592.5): 443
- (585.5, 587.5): 437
